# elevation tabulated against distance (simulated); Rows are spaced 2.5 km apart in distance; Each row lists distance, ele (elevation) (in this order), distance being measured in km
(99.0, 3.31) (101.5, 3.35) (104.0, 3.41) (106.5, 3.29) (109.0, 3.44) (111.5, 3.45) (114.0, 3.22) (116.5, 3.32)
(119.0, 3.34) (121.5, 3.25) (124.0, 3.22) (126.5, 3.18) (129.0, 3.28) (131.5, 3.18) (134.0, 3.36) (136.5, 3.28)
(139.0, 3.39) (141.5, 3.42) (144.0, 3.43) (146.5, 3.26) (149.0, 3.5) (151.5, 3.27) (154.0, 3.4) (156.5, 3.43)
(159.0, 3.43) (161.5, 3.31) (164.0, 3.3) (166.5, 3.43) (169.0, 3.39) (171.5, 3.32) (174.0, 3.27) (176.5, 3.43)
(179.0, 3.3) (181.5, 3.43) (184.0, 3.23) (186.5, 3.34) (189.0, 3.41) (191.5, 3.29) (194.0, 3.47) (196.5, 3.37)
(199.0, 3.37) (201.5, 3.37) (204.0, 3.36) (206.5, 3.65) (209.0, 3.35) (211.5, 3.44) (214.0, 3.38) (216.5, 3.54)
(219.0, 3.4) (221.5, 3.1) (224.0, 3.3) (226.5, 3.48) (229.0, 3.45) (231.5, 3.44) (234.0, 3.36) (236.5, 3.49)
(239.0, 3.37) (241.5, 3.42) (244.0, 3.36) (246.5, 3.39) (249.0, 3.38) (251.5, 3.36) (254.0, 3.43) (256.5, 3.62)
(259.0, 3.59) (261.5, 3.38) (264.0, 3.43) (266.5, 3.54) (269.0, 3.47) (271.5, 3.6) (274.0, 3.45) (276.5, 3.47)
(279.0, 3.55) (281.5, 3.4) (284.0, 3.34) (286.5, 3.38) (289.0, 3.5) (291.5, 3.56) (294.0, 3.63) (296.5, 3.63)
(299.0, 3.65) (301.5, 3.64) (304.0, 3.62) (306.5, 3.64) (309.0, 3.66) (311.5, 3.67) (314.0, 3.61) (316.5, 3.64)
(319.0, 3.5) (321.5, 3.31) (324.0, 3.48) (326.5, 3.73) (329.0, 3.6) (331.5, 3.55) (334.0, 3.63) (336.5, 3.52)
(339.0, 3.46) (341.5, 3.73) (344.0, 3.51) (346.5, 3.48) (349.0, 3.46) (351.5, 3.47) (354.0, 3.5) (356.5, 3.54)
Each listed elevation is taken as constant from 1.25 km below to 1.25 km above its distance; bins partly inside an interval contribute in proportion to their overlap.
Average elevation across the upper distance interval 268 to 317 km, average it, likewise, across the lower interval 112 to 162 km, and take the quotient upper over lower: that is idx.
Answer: 1.07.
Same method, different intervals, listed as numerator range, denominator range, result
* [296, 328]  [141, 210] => 1.07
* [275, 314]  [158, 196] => 1.06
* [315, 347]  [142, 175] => 1.05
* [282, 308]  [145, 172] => 1.06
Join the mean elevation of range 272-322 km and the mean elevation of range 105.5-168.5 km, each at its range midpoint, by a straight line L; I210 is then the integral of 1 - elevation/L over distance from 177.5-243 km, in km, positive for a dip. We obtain 0.8 km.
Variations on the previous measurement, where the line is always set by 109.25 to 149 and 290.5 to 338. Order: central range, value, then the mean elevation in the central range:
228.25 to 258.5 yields 0.52 km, 3.43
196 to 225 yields 0.42 km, 3.39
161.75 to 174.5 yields 0.11 km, 3.34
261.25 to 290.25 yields 0.60 km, 3.46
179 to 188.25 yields 0.17 km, 3.33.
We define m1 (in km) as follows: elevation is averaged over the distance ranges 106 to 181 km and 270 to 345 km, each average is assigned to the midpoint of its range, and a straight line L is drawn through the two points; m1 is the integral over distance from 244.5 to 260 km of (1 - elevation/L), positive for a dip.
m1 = 0.12 km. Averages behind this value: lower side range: 3.34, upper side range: 3.56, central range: 3.45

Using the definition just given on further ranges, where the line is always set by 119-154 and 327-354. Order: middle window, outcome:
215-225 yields 0.2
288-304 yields -0.5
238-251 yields 0.2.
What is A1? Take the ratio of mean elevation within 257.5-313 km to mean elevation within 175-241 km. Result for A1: 1.04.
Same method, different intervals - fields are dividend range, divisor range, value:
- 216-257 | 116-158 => 1.02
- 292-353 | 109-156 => 1.08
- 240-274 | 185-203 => 1.03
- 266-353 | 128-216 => 1.05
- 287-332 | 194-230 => 1.06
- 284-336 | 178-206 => 1.06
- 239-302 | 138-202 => 1.03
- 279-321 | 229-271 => 1.03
